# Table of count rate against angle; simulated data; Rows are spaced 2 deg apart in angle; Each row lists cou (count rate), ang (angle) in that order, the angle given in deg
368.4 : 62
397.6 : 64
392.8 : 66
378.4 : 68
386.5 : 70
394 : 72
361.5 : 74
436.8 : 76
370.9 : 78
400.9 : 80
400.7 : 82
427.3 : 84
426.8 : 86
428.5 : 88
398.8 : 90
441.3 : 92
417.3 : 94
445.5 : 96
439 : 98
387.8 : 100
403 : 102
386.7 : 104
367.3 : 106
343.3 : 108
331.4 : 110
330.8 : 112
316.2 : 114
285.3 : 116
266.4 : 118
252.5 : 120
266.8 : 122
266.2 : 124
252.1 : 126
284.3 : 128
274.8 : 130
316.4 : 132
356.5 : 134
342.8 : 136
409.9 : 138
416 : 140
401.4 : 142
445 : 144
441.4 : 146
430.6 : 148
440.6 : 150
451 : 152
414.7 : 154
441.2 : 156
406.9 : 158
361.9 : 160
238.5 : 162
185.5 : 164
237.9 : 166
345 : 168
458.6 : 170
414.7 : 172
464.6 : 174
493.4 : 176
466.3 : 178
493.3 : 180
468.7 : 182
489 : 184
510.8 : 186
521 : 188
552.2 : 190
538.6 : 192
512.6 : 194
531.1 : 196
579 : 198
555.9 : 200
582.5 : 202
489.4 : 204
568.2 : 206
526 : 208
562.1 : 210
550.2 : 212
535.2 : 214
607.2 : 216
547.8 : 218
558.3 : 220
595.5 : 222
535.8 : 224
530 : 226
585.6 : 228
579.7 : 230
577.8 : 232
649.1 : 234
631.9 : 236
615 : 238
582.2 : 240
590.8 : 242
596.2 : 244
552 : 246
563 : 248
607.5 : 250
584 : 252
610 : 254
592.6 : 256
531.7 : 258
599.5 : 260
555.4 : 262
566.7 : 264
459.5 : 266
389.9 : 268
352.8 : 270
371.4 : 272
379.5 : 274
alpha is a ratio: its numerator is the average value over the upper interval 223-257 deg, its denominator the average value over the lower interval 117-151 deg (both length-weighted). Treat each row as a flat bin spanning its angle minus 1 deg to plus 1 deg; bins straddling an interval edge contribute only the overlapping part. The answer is 1.7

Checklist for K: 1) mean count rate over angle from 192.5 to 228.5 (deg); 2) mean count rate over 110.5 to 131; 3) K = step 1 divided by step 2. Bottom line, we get 2.0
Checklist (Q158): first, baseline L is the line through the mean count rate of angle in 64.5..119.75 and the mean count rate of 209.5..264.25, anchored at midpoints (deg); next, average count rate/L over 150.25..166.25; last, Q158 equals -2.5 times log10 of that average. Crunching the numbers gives 0.32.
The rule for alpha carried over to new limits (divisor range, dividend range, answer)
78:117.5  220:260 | 1.51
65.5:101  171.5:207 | 1.26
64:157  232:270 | 1.51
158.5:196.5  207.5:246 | 1.33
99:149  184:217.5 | 1.58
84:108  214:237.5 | 1.41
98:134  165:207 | 1.54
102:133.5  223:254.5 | 1.91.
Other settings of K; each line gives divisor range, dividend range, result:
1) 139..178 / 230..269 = 1.44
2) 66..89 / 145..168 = 0.92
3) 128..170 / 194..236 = 1.53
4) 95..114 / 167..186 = 1.21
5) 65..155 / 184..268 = 1.50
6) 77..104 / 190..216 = 1.32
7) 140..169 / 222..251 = 1.56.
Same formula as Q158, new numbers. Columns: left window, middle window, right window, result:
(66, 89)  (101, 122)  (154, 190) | 0.24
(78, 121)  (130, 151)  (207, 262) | 0.11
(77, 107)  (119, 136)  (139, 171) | 0.34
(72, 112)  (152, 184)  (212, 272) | 0.21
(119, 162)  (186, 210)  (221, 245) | -0.08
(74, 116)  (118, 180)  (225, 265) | 0.25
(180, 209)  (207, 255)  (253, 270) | -0.10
